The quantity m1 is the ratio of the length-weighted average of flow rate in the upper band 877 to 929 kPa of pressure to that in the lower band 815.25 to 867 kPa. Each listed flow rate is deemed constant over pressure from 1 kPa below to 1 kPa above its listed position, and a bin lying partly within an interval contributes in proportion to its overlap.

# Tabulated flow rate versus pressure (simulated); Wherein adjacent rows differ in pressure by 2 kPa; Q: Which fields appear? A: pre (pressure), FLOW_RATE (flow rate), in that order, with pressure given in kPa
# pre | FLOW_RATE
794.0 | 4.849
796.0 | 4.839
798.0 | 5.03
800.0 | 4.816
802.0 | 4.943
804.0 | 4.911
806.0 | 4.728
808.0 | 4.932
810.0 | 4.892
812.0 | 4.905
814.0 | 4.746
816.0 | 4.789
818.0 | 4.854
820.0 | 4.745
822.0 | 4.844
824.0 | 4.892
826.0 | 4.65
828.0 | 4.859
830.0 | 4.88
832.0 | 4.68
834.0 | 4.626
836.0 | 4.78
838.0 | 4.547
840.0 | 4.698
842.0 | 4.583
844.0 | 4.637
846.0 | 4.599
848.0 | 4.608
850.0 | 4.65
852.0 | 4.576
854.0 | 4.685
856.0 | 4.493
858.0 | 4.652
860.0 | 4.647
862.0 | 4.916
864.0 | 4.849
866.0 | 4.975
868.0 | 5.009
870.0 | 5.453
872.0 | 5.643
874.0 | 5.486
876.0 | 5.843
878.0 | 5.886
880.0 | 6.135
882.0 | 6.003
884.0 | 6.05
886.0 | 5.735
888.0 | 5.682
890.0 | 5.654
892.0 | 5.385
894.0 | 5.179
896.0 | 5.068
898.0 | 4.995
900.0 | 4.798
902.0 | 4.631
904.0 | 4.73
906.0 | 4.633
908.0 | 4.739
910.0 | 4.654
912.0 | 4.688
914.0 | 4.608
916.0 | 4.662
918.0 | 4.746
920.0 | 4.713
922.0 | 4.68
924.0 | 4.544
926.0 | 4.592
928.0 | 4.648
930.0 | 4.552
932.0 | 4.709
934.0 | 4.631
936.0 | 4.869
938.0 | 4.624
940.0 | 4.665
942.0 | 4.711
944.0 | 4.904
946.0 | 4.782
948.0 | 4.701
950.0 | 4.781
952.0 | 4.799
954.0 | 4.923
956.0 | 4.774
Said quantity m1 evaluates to 1.07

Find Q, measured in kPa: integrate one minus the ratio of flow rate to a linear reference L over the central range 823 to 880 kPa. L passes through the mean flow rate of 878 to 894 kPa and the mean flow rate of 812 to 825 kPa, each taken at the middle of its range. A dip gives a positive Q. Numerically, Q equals 4.10 kPa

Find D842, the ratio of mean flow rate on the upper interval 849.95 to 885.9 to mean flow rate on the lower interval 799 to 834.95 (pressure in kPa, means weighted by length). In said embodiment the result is 1.1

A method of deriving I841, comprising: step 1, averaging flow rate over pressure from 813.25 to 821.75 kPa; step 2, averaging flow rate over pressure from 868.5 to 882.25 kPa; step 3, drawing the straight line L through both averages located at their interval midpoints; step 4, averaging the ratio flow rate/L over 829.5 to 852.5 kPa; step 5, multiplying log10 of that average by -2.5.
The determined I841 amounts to 0.11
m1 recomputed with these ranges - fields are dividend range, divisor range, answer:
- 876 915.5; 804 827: 1.09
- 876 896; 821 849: 1.21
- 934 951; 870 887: 0.82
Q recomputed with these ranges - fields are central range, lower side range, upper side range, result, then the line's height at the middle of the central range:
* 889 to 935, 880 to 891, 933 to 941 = 4.03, 5.26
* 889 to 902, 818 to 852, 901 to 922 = -1.25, 4.69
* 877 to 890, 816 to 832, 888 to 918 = -2.69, 4.88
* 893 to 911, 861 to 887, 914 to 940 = 0.89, 5.07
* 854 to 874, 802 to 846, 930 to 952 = -0.90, 4.76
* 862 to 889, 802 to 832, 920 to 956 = -4.51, 4.77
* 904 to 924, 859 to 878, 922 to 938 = 0.53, 4.8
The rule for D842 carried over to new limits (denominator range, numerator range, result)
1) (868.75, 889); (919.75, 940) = 0.81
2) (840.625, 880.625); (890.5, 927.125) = 0.96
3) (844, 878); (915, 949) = 0.95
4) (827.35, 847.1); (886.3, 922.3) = 1.05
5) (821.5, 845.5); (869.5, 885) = 1.23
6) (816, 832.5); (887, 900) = 1.10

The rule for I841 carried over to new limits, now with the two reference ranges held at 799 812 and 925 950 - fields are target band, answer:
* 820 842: 0.02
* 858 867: -0.01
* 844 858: 0.05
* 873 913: -0.12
